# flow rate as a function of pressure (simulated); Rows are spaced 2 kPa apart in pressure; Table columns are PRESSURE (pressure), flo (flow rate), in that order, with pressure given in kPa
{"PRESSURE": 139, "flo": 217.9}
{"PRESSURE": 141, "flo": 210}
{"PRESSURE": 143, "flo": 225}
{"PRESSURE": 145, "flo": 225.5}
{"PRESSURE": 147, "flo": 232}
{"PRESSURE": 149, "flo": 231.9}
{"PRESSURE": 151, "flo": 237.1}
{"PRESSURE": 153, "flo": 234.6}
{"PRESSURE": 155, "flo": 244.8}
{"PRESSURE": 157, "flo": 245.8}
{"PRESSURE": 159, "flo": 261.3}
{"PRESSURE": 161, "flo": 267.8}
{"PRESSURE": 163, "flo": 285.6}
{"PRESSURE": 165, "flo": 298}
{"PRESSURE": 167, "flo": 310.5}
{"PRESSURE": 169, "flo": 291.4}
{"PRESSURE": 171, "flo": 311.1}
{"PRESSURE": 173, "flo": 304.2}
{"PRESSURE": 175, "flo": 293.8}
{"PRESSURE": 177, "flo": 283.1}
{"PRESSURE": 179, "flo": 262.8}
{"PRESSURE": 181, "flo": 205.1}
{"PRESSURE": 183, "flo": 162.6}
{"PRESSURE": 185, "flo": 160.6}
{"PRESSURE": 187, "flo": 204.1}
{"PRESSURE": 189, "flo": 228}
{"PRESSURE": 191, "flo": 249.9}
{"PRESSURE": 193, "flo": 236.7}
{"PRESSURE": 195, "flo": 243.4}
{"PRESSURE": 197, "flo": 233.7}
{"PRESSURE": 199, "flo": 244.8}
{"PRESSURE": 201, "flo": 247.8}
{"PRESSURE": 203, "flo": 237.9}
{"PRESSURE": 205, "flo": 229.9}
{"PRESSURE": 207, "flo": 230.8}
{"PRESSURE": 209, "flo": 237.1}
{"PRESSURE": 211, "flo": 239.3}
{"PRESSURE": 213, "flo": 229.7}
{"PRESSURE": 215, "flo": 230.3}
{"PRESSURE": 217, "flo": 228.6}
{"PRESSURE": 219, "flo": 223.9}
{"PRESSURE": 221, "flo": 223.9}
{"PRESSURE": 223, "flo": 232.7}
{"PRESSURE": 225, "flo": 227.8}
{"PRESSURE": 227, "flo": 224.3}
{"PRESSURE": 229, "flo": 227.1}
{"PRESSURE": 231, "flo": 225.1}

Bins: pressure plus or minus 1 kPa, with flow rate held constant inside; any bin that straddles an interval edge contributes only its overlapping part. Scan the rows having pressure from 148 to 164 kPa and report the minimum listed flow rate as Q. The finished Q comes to 231.9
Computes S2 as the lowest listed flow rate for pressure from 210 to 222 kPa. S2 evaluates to 223.9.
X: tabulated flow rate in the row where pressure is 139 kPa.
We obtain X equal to 217.9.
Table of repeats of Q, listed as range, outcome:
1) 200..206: 229.9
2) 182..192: 160.6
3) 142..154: 225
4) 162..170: 285.6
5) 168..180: 262.8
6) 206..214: 229.7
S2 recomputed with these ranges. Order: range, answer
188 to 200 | 228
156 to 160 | 245.8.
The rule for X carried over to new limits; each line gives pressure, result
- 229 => 227.1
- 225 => 227.8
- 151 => 237.1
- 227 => 224.3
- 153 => 234.6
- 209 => 237.1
